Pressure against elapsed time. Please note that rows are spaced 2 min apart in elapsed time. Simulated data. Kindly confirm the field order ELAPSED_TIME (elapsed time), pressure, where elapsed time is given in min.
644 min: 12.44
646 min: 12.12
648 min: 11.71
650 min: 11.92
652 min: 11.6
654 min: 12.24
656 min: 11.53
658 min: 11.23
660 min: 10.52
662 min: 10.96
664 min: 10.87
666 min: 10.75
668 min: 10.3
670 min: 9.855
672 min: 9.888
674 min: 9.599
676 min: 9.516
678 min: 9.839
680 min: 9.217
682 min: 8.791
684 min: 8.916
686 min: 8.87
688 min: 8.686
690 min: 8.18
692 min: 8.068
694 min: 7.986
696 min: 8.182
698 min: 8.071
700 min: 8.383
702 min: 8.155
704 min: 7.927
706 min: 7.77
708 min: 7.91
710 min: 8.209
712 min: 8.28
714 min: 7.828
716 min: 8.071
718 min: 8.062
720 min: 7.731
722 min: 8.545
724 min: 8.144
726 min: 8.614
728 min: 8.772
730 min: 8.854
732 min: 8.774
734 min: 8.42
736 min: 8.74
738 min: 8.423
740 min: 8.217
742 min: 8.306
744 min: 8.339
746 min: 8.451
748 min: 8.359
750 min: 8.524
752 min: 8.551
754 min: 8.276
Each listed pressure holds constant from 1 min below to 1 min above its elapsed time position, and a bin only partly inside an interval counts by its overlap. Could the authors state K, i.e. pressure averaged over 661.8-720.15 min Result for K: 8.82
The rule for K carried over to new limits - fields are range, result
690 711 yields 8.07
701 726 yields 8.08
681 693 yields 8.59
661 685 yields 9.88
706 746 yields 8.32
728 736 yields 8.7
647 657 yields 11.8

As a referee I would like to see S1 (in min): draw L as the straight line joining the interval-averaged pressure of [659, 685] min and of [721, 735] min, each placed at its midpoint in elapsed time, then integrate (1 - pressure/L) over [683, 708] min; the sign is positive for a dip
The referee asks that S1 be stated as 3.0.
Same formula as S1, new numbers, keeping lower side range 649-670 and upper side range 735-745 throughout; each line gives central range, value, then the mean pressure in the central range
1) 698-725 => 3.70 min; 8.08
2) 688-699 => 2.02 min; 8.15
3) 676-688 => 1.44 min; 9.12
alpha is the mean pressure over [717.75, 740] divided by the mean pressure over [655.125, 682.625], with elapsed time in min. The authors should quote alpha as 0.83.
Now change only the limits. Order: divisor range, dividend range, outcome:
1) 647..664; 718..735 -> 0.74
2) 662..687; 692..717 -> 0.83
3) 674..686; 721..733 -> 0.93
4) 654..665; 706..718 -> 0.72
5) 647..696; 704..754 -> 0.83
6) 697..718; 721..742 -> 1.06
